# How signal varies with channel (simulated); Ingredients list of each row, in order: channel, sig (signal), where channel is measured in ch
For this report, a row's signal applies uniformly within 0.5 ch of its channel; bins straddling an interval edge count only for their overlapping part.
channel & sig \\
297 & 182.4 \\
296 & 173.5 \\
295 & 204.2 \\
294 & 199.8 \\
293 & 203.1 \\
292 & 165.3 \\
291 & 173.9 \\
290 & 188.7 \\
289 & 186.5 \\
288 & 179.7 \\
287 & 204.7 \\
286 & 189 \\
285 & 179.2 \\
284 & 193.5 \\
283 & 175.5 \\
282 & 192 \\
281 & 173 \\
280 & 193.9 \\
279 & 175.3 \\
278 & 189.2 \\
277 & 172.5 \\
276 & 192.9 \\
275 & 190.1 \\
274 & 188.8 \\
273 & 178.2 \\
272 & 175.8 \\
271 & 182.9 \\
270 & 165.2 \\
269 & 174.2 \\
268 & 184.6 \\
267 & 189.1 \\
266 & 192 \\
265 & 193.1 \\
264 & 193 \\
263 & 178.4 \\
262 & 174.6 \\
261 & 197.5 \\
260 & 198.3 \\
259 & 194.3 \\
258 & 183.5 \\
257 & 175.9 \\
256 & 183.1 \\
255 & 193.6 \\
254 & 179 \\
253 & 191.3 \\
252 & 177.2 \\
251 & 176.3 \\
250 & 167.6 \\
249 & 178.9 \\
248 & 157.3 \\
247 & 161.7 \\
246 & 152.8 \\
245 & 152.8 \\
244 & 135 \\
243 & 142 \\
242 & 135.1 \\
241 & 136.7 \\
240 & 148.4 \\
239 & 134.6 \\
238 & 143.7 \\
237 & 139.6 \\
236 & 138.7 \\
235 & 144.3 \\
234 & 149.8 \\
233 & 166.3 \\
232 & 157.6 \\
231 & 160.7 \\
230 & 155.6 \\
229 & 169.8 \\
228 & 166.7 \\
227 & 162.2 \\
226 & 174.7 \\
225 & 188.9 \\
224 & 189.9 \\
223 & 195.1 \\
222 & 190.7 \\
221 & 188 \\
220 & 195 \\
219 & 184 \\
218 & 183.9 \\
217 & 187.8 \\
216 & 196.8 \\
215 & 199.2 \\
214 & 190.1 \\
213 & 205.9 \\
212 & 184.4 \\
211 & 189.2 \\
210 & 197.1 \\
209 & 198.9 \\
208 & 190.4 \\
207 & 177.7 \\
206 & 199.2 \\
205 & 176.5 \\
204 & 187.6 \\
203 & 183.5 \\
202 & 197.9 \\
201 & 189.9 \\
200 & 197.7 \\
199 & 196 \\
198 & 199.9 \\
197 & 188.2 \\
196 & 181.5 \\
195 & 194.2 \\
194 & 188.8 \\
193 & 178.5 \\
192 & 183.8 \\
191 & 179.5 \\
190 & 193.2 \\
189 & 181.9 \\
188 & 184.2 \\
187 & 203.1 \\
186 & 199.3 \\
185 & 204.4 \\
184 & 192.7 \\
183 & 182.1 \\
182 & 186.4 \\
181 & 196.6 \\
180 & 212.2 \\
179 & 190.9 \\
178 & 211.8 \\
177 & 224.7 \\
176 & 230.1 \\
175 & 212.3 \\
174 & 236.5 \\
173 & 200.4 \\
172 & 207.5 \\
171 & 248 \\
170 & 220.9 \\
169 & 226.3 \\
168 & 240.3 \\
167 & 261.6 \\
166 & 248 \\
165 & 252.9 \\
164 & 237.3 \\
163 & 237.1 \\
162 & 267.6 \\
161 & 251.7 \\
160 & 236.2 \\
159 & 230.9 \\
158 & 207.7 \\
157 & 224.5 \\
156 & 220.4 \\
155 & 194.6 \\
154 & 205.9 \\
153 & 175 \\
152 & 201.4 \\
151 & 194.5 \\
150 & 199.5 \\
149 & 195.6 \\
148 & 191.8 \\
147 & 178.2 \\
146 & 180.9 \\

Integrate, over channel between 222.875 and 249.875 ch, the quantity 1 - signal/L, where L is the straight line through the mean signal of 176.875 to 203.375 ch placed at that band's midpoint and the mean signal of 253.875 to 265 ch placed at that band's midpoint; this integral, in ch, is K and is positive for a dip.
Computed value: 4.6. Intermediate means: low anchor 193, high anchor 187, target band 157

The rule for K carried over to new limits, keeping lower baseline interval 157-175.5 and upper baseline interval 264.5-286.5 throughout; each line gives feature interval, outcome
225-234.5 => 1.9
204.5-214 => 1.0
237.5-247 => 2.7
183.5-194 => 1.6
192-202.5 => 1.4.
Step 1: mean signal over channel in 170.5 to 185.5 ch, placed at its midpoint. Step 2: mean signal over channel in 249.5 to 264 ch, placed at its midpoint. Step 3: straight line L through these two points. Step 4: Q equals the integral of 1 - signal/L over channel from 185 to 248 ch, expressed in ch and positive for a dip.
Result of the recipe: 6.6 ch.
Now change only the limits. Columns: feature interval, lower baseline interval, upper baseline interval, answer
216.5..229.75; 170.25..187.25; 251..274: 0.9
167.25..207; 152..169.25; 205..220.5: 1.9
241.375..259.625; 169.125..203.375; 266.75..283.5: 1.8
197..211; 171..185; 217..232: 0.0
